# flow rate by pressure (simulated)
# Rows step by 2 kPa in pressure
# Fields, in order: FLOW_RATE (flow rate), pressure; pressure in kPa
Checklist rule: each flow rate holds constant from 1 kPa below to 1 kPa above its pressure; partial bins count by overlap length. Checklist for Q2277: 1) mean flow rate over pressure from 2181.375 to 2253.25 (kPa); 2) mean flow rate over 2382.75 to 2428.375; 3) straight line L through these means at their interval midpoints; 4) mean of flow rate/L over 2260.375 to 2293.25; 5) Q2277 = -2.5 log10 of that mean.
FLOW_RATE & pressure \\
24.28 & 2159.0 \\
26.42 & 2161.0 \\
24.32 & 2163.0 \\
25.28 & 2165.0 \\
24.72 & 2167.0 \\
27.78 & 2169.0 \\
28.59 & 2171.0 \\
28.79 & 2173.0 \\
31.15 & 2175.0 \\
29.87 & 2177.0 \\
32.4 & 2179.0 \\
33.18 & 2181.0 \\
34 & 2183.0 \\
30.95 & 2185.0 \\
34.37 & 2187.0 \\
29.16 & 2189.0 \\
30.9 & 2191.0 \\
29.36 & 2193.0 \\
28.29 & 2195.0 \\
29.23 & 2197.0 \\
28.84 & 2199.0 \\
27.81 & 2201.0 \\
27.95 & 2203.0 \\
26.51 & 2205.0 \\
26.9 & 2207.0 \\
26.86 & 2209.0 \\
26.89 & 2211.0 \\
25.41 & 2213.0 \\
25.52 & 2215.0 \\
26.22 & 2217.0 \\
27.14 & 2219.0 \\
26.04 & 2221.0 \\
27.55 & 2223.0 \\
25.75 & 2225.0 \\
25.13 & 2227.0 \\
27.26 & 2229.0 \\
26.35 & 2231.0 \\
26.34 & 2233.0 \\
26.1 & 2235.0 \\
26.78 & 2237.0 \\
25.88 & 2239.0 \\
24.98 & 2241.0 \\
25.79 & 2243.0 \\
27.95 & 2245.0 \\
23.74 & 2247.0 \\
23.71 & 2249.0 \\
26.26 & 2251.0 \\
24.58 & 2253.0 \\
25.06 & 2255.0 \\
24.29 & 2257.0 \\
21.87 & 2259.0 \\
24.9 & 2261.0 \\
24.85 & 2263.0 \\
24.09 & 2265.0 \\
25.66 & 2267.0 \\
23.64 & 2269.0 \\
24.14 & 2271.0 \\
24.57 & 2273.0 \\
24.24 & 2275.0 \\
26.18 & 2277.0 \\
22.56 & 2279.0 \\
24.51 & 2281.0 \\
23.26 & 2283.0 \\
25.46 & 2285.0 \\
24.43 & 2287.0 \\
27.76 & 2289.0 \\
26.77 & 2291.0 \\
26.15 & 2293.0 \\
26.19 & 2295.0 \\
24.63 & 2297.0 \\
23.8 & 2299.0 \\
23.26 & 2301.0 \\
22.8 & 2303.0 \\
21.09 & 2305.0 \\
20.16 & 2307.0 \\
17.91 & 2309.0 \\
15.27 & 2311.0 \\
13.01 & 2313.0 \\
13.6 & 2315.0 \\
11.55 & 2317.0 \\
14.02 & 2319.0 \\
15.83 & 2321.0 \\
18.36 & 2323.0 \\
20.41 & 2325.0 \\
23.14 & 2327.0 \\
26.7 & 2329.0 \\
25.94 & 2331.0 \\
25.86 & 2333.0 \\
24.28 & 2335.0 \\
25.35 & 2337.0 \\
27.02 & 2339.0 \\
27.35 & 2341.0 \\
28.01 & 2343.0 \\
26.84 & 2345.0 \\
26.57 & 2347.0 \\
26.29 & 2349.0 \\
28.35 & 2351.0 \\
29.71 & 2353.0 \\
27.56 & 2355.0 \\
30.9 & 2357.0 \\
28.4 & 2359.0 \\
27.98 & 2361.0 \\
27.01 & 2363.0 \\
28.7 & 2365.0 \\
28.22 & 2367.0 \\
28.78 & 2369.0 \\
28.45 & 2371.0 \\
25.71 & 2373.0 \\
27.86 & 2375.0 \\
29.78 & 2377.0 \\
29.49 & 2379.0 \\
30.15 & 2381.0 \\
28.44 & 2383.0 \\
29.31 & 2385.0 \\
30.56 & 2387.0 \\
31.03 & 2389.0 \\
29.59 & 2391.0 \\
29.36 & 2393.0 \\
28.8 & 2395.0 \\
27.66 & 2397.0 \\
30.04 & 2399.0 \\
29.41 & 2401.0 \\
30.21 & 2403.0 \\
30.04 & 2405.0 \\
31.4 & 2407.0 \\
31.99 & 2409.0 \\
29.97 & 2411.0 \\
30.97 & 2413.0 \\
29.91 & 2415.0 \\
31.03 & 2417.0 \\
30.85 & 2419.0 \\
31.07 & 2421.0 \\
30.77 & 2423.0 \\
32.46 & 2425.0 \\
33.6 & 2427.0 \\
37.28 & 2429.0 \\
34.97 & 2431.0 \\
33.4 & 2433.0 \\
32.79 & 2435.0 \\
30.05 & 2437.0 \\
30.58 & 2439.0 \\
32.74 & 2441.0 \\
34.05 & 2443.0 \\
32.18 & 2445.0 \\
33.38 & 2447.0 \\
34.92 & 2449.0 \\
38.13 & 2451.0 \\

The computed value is 0.14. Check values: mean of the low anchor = 27.4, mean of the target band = 24.9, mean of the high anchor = 30.5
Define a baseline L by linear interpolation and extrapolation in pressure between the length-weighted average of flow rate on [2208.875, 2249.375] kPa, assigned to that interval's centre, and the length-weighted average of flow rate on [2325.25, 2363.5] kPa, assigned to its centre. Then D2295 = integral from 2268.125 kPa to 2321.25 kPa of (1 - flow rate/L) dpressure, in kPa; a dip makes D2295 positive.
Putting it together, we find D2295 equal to 9.43 kPa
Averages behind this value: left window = 26.1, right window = 26.9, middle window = 21.8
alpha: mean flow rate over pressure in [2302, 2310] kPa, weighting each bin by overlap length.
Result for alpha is 20.5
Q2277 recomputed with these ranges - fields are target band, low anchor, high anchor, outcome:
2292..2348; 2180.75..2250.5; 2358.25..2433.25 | 0.30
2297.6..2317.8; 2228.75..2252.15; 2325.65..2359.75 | 0.39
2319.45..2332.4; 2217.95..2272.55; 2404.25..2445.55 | 0.30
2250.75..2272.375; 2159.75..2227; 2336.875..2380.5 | 0.15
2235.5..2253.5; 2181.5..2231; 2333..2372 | 0.10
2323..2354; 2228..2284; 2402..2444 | 0.10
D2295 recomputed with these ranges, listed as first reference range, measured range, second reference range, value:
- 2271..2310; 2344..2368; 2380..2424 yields -0.4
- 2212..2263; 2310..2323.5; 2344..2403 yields 6.4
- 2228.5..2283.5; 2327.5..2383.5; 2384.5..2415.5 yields 1.6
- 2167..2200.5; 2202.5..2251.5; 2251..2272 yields 1.4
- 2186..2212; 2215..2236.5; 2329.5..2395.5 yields 1.7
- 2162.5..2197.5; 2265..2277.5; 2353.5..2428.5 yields 2.1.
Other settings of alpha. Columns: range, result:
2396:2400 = 28.9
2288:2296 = 26.7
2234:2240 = 26.3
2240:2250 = 25.2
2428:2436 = 34.6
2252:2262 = 24.1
